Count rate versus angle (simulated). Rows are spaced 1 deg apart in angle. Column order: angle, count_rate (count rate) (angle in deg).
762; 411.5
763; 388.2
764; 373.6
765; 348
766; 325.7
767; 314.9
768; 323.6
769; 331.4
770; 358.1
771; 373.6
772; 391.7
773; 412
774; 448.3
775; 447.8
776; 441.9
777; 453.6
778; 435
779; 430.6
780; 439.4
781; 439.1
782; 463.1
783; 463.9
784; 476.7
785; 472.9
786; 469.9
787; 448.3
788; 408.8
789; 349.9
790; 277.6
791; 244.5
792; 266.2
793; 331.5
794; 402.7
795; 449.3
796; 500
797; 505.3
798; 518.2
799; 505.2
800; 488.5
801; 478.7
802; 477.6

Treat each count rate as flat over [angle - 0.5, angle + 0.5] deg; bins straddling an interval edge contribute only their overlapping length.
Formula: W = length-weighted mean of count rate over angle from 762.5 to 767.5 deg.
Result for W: 350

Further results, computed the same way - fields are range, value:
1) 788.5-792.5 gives 285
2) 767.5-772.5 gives 356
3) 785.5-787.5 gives 459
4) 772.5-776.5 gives 438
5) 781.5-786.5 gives 469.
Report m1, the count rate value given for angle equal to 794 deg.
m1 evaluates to 402.7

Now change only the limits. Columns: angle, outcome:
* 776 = 441.9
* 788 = 408.8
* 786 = 469.9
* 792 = 266.2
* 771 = 373.6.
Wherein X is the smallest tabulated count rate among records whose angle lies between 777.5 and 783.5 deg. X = 430.6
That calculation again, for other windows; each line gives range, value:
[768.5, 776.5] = 331.4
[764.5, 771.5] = 314.9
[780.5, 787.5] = 439.1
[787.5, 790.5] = 277.6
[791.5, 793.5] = 266.2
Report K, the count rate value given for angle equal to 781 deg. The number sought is 439.1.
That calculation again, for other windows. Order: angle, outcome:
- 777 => 453.6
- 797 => 505.3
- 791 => 244.5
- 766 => 325.7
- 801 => 478.7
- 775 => 447.8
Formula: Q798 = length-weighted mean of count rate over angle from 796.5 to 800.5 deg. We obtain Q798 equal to 504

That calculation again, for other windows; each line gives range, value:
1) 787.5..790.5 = 345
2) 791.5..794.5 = 333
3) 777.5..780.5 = 435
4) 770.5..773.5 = 392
